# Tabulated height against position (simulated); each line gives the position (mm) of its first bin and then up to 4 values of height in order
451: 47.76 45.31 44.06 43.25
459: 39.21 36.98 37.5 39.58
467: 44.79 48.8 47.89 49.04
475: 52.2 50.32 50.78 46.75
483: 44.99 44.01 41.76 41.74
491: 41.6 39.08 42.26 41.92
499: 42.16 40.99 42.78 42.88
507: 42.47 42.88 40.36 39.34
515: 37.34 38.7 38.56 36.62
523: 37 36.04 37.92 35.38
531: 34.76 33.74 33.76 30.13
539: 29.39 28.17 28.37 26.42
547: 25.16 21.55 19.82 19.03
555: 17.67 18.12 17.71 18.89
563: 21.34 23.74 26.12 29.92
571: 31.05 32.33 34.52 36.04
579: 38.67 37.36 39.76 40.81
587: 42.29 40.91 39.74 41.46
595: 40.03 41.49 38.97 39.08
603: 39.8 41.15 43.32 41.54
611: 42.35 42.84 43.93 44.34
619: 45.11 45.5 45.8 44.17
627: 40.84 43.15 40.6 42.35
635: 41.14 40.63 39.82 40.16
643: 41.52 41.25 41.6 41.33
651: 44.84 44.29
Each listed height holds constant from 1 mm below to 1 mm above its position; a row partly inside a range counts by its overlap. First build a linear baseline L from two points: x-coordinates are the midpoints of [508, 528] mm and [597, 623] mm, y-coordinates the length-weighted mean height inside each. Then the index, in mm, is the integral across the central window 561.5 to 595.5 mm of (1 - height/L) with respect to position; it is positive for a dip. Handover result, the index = 5.3 mm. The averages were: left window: 38.5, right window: 42.4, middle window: 34.8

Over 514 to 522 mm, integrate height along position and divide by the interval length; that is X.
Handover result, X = 37.8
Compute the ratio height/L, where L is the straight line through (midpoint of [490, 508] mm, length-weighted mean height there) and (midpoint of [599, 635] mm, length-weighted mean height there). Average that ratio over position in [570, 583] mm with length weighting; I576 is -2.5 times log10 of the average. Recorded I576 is 0.19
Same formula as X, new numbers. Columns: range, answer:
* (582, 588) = 41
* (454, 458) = 43.7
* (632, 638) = 41.4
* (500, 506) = 42.2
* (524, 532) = 36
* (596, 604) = 39.8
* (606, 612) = 42.4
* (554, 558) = 17.9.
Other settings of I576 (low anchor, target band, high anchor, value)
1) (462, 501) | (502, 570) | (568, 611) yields 0.326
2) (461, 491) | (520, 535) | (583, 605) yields 0.204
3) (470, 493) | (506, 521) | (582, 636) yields 0.138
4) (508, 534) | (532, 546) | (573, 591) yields 0.252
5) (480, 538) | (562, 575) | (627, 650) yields 0.398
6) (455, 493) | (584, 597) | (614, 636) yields 0.068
